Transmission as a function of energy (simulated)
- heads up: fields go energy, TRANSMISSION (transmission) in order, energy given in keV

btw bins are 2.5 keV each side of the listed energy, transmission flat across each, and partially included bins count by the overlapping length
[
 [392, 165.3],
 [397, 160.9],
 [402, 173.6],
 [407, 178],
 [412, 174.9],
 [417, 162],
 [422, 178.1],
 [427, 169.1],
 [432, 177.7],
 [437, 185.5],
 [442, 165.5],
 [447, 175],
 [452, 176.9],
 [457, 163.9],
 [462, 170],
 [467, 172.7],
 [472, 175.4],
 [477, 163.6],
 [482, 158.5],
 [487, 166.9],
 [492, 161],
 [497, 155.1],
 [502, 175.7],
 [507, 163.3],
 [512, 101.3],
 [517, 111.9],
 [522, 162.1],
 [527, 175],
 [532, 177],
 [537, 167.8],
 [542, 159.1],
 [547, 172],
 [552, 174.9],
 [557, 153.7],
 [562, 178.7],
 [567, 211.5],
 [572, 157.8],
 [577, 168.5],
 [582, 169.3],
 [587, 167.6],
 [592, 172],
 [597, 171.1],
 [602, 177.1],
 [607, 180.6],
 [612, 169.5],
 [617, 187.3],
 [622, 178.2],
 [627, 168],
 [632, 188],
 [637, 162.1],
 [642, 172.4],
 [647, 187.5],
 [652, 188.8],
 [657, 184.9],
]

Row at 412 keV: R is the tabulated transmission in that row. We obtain 174.9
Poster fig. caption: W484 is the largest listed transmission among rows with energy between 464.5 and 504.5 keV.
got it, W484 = 175.7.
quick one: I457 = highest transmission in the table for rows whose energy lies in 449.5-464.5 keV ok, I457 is 176.9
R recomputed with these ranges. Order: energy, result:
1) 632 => 188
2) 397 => 160.9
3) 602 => 177.1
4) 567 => 211.5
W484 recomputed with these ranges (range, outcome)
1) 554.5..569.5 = 211.5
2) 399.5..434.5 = 178.1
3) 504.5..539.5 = 177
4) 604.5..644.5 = 188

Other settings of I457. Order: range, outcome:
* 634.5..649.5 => 187.5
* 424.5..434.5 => 177.7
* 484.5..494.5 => 166.9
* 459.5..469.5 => 172.7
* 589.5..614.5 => 180.6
